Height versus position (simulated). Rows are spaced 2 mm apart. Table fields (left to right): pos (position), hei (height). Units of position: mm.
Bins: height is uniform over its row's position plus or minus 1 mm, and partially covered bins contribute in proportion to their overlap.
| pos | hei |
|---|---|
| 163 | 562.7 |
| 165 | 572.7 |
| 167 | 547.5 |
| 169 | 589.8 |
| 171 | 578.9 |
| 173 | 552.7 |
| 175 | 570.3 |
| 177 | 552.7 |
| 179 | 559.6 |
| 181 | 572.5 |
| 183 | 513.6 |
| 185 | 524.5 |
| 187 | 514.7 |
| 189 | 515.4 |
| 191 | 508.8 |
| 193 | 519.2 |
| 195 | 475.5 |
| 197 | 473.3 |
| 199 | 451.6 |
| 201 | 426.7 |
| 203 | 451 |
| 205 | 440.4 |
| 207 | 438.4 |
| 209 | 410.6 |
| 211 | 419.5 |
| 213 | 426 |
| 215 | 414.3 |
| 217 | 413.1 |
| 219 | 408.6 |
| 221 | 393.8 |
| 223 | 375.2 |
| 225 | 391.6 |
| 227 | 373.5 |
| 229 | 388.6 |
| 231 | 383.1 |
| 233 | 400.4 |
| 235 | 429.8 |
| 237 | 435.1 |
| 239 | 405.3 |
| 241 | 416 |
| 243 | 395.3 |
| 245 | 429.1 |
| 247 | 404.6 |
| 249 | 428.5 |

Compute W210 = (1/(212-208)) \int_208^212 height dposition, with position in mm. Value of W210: 415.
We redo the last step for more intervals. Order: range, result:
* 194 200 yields 467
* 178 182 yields 566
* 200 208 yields 439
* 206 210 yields 424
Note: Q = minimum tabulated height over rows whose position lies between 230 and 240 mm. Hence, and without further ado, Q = 383.1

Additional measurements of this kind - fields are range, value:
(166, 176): 547.5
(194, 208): 426.7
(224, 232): 373.5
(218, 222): 393.8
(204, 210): 410.6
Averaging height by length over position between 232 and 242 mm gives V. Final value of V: 417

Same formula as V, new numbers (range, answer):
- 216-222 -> 405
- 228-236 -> 400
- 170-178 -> 564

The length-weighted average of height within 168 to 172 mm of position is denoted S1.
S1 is 584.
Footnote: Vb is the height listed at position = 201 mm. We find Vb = 426.7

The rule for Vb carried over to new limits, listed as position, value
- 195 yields 475.5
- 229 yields 388.6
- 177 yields 552.7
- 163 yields 562.7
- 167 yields 547.5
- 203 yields 451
